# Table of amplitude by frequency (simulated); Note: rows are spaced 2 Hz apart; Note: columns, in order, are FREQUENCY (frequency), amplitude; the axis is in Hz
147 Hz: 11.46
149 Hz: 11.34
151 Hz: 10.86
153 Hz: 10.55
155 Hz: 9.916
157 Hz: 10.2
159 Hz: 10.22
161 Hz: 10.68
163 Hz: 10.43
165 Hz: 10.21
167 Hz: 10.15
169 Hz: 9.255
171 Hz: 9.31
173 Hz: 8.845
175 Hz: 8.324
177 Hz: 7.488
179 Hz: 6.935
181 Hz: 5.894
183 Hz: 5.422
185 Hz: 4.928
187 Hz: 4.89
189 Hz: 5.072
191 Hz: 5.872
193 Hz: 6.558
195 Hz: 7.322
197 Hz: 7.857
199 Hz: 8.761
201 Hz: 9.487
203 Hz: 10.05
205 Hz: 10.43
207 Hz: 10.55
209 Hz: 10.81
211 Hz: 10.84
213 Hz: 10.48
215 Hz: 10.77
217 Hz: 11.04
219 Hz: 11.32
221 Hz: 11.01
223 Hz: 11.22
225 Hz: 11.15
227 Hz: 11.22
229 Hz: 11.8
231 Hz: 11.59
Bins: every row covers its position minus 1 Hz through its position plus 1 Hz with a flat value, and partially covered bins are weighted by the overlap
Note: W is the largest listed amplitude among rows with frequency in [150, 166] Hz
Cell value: 10.86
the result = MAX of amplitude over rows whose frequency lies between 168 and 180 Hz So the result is 9.31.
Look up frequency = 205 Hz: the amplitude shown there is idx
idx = 10.43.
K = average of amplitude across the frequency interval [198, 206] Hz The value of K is 9.68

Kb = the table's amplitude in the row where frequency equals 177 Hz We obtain 7.488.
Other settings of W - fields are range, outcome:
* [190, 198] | 7.857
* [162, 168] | 10.43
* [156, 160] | 10.22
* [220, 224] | 11.22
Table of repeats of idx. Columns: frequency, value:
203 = 10.05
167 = 10.15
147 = 11.46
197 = 7.857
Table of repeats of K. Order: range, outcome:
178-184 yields 6.08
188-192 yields 5.47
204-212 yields 10.7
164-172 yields 9.73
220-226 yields 11.1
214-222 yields 11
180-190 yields 5.24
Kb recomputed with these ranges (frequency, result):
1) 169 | 9.255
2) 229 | 11.8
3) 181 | 5.894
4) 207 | 10.55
